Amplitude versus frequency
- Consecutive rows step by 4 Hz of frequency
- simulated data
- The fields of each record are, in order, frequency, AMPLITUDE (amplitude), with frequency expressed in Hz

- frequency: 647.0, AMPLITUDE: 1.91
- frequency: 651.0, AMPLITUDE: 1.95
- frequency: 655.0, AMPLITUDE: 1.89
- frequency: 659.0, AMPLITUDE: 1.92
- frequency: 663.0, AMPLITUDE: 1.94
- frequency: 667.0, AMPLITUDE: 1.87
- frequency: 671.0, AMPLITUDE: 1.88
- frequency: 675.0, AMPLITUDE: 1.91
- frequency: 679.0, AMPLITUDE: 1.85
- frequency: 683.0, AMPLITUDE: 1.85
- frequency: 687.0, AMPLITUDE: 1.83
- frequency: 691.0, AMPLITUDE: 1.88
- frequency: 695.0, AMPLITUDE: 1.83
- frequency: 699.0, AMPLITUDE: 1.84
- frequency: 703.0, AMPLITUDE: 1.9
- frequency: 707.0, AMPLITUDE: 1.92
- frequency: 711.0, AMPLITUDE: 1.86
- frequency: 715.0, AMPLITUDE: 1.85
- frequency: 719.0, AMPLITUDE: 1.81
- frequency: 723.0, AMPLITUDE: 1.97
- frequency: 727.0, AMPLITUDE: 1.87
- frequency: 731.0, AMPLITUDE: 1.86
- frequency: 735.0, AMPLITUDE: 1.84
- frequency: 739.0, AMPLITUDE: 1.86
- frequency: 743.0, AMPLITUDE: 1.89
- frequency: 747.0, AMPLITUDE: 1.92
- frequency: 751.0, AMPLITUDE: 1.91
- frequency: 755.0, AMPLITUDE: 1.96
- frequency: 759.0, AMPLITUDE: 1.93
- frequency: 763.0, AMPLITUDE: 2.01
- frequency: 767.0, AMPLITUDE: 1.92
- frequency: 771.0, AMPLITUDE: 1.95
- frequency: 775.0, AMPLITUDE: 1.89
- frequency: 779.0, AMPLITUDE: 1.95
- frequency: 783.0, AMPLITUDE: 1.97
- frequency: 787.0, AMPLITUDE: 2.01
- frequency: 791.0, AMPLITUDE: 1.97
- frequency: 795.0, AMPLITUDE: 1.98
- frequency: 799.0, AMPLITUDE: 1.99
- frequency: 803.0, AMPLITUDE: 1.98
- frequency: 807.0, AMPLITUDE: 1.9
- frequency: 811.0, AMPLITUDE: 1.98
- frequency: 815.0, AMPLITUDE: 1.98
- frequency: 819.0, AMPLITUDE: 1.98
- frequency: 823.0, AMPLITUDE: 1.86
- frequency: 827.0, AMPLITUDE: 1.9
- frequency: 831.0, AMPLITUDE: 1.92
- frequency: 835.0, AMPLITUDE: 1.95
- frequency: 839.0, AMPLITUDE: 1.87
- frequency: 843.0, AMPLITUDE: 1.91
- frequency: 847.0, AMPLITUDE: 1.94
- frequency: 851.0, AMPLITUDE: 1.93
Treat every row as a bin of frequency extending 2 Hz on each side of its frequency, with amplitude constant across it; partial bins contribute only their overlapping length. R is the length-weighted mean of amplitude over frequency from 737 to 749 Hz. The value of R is 1.89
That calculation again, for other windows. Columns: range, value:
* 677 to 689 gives 1.84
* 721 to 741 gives 1.88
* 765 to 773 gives 1.94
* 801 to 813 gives 1.95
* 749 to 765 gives 1.95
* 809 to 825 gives 1.95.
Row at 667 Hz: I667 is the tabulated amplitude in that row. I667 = 1.87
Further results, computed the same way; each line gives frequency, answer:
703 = 1.9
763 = 2.01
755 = 1.96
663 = 1.94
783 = 1.97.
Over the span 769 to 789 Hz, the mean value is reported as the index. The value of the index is 1.95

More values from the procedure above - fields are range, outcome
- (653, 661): 1.9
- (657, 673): 1.9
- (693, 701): 1.83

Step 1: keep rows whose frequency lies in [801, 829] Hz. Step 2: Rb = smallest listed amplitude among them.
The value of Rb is 1.86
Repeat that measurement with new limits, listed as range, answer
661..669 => 1.87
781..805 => 1.97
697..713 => 1.84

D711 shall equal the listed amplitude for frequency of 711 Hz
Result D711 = 1.86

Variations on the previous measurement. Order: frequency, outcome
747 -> 1.92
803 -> 1.98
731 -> 1.86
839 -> 1.87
